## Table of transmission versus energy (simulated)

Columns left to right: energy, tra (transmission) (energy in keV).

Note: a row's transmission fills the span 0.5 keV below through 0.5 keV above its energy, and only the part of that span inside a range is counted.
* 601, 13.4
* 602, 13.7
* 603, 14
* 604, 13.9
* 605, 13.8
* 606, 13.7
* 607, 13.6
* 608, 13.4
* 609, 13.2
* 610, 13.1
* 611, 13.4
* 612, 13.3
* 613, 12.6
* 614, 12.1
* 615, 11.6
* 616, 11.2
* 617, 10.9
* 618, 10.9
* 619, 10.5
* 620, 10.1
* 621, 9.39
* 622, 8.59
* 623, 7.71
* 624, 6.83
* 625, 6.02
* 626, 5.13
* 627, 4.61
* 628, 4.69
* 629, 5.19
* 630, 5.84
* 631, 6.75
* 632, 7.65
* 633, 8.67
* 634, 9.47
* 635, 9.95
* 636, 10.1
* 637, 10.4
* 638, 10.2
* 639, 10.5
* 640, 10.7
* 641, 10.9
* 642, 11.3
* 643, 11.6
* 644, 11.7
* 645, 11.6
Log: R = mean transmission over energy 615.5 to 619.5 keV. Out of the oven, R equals 10.9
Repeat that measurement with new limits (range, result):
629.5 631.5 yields 6.29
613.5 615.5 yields 11.8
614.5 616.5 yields 11.4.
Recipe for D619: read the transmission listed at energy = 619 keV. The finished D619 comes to 10.5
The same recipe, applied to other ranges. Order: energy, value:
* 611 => 13.4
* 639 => 10.5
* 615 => 11.6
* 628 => 4.69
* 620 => 10.1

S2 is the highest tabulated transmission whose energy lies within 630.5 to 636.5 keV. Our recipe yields 10.1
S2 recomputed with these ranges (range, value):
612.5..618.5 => 12.6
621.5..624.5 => 8.59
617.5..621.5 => 10.9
